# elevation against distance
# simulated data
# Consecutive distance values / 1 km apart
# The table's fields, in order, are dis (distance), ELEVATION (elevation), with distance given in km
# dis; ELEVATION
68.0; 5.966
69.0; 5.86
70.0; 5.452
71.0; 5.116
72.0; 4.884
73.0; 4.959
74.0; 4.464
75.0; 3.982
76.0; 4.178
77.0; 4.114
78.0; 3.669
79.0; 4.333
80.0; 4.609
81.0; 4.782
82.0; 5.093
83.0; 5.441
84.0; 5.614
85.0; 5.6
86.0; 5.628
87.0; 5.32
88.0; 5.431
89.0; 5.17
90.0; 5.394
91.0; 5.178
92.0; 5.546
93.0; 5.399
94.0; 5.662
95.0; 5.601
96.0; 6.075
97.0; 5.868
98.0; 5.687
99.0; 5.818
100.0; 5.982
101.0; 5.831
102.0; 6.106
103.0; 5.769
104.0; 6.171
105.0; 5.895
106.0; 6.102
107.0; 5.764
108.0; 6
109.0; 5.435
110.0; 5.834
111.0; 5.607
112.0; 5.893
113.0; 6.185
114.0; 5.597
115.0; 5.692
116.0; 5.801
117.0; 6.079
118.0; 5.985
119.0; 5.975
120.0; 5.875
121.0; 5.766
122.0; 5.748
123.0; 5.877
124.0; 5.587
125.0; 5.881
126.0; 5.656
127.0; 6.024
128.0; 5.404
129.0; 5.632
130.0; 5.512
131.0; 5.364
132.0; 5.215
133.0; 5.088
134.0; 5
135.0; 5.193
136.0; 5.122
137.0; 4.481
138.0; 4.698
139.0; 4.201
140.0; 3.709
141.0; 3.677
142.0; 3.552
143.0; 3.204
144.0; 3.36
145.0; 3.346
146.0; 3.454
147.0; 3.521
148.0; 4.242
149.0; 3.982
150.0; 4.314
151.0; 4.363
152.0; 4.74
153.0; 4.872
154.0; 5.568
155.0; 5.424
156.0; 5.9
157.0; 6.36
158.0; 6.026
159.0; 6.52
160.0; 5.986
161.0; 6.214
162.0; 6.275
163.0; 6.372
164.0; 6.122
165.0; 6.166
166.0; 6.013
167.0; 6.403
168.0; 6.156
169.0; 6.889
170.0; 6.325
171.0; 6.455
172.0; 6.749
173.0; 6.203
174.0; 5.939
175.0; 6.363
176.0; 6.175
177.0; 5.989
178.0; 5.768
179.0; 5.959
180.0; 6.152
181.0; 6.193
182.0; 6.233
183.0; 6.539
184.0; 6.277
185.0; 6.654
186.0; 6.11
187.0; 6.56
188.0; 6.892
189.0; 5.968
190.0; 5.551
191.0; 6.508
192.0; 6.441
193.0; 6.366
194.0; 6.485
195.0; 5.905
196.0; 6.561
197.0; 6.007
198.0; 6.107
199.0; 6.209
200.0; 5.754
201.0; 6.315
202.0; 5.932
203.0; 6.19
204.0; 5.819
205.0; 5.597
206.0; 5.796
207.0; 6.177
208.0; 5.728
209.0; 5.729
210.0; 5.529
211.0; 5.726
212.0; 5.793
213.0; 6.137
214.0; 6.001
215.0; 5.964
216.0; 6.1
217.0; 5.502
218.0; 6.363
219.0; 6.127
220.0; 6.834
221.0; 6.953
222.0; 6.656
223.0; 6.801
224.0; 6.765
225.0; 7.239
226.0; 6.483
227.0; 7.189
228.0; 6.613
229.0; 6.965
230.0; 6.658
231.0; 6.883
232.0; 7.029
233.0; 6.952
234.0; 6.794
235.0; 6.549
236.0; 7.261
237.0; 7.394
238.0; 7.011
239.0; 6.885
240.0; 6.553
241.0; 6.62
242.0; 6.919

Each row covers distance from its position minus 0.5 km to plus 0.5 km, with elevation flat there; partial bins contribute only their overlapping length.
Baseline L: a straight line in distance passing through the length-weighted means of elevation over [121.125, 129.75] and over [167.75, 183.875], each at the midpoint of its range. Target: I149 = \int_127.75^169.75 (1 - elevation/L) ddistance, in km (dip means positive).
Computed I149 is 6.2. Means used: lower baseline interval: 5.72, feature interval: 5.09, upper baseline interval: 6.26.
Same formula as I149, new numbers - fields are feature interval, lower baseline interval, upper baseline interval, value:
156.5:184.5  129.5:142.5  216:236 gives -4.1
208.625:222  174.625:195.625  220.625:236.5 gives 1.2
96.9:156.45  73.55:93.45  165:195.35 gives 3.0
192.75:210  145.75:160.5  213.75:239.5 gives 0.3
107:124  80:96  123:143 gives -2.3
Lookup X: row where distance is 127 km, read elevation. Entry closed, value 6.024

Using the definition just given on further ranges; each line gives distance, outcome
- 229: 6.965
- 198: 6.107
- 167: 6.403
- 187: 6.56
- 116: 5.801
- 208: 5.728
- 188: 6.892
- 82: 5.093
